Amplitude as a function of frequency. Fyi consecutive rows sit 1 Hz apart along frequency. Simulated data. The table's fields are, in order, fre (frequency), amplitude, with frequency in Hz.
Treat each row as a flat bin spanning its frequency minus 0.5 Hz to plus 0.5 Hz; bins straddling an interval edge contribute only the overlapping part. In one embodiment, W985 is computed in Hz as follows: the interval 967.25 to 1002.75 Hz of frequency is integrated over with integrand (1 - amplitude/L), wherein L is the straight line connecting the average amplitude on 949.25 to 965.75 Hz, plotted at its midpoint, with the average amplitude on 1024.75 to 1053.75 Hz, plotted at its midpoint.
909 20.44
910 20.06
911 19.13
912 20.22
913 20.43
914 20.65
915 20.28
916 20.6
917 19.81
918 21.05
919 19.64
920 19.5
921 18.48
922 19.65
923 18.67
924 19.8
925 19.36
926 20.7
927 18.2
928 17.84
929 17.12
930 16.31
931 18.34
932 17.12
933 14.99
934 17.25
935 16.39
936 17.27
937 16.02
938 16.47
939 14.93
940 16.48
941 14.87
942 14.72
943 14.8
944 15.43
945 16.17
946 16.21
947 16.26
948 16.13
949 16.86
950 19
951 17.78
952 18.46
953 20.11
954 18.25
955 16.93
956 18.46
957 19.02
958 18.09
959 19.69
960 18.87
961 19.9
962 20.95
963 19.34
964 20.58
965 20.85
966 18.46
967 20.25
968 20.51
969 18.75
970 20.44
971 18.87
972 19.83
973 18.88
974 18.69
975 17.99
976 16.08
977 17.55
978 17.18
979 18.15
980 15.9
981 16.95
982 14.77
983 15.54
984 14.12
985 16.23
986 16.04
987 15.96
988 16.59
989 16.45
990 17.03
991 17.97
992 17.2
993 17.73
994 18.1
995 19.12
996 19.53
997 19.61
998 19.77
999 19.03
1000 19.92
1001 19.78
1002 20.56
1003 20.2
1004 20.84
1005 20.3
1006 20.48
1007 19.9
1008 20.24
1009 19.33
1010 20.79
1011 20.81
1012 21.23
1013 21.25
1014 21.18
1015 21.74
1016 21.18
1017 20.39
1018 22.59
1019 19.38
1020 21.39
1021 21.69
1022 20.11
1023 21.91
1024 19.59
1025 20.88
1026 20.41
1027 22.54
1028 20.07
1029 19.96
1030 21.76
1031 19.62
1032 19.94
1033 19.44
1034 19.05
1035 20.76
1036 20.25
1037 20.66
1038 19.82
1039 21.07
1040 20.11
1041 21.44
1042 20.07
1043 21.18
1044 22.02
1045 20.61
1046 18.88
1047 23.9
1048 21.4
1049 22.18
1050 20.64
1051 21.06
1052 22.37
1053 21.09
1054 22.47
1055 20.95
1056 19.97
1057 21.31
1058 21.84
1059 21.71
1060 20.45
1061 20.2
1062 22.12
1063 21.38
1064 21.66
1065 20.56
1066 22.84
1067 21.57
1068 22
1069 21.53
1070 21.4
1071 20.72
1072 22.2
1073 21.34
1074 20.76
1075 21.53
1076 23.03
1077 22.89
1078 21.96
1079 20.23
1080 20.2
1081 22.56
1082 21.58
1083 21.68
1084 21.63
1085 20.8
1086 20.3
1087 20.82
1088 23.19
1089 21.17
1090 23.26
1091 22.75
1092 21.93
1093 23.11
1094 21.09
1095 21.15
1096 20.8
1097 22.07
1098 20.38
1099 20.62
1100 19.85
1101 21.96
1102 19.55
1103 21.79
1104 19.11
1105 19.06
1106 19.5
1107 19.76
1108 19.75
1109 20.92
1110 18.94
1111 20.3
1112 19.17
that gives 3.1 Hz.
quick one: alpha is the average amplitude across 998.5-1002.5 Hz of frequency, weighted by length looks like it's 19.8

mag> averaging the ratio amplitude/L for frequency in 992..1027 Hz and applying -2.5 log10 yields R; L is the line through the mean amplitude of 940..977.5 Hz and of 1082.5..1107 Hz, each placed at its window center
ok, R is -0.056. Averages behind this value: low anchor 18.2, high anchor 21.1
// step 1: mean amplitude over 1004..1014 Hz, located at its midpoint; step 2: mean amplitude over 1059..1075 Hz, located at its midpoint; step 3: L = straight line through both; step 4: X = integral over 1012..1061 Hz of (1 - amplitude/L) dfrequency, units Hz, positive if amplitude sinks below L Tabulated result 0.1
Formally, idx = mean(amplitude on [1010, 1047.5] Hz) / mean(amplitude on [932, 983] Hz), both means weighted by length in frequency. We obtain 1.2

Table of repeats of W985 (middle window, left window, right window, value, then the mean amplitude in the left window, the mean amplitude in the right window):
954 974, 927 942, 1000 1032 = -1.5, 16.5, 20.7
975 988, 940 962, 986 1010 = 1.5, 17.5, 18.9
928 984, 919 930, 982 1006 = 2.7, 18.8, 18.1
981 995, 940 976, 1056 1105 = 1.8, 18.2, 21.4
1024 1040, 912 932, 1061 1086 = 0.4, 19.3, 21.5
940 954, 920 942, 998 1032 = 1.0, 17.4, 20.6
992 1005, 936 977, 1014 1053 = 0.1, 18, 20.9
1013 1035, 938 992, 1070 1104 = -1.4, 17.6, 21.4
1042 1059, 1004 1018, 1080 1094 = 0.0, 20.8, 21.8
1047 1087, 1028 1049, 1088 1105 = -1.0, 20.6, 21.3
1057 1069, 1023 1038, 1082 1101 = -0.3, 20.4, 21.5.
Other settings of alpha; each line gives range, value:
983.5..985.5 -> 15.2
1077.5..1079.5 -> 21.1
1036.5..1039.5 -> 20.5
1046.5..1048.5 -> 22.6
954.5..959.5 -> 18.4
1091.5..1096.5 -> 21.6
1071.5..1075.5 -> 21.5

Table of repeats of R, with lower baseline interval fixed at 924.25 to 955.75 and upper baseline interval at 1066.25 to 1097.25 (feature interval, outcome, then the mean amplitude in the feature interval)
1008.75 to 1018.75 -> -0.09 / 21.1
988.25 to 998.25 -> 0.04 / 18.2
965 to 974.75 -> -0.08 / 19.4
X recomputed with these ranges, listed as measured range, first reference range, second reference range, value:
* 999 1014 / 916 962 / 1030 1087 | -0.5 Hz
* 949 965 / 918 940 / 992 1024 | -0.3 Hz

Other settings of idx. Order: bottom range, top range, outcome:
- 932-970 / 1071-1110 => 1.19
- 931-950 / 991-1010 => 1.21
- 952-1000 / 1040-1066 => 1.17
